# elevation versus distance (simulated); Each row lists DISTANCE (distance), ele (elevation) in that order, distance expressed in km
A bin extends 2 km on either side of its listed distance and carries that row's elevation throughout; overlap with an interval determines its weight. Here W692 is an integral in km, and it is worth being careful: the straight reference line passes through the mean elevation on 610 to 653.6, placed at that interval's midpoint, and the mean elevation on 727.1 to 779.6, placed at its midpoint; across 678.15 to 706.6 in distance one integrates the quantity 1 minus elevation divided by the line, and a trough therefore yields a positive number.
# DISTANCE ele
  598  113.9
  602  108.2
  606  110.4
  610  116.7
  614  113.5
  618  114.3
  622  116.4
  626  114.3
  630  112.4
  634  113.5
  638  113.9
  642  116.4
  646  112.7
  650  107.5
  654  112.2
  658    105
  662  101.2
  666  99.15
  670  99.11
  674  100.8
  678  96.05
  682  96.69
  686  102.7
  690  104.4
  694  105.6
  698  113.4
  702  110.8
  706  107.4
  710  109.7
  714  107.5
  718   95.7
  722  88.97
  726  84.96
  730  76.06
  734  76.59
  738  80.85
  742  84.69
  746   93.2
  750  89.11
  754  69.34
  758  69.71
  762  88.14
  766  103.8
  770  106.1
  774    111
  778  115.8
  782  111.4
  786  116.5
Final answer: -1.06 km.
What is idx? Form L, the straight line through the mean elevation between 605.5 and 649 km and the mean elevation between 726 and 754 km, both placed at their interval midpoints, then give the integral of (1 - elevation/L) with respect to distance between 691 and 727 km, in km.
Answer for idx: -4.7 km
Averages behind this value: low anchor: 114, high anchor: 82.5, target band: 103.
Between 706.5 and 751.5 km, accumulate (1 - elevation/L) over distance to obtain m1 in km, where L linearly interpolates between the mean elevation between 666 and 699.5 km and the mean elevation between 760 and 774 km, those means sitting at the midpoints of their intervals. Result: 4.9 km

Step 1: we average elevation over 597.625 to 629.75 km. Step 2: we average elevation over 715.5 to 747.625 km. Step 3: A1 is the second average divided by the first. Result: 0.75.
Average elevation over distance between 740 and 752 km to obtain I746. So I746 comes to 89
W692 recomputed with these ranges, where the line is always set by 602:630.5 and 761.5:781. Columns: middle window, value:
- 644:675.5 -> 2.0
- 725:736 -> 3.0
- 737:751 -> 2.7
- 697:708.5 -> -0.1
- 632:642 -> -0.1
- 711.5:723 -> 1.1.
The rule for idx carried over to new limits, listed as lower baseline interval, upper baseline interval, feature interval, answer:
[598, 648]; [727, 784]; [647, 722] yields -0.65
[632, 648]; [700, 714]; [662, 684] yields 2.56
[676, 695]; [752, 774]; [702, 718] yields -1.59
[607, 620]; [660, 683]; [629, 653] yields -1.26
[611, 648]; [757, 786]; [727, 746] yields 4.40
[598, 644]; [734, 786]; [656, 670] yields 0.81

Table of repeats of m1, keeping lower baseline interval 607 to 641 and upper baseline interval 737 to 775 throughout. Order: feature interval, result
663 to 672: 0.6 km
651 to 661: 0.0 km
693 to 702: -0.9 km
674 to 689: 0.6 km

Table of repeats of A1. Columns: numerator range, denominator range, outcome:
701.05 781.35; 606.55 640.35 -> 0.82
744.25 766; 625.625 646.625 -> 0.74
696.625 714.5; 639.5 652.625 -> 0.98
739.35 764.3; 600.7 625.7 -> 0.73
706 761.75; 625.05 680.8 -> 0.82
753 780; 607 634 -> 0.84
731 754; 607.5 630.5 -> 0.73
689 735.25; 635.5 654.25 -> 0.88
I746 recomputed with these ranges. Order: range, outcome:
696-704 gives 112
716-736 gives 84.5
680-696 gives 102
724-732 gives 80.5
